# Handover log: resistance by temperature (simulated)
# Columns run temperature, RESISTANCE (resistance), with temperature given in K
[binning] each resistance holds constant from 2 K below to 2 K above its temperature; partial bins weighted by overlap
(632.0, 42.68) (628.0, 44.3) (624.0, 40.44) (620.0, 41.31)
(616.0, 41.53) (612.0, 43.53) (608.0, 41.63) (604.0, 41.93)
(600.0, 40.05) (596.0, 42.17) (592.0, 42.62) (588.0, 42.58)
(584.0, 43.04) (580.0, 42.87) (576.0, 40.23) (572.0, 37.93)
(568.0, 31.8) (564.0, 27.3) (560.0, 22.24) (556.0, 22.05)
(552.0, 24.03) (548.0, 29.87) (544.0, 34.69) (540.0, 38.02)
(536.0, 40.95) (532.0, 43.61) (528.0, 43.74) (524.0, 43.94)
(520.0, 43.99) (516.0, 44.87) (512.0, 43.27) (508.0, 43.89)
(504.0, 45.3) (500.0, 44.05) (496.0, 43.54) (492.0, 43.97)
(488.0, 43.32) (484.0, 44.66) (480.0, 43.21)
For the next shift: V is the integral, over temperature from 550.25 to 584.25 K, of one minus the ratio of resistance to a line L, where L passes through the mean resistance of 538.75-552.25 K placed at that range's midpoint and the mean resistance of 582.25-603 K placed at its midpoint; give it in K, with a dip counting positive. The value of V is 4.8 K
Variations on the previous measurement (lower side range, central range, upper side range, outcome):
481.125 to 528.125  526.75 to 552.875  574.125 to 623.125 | 3.9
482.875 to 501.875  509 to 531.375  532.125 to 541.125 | -1.2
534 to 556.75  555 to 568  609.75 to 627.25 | 3.5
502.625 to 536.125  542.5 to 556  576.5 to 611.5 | 4.7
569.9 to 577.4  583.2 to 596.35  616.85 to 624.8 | -1.0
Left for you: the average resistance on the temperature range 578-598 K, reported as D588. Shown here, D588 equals 42.7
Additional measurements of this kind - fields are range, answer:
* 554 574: 28.3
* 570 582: 40.3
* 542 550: 32.3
